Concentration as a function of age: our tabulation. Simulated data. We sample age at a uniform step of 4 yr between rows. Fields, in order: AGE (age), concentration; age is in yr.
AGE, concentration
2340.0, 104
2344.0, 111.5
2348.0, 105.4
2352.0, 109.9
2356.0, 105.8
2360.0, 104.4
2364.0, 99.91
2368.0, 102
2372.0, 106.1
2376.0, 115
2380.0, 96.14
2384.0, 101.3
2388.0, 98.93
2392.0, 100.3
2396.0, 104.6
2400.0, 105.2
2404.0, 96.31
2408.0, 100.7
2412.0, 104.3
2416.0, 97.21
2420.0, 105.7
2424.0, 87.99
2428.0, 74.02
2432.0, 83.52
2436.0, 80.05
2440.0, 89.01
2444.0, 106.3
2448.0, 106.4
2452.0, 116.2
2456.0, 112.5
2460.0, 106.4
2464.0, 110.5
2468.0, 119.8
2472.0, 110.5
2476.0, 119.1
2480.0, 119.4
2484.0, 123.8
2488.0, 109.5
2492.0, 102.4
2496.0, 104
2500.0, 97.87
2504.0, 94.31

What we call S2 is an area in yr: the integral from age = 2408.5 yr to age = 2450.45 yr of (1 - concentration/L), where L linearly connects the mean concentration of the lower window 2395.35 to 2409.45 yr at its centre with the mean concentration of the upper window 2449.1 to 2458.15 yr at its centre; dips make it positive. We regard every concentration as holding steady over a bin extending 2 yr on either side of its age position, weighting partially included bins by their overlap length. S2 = 5.4 yr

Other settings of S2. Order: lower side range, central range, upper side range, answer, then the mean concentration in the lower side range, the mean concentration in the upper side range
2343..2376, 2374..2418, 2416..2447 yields -1.65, 106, 90.6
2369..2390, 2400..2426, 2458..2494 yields 1.87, 103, 113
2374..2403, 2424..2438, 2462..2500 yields 3.49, 103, 112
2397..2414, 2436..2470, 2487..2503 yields -1.51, 102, 102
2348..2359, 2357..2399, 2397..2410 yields 0.45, 107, 101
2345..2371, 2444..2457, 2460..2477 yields 0.17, 105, 114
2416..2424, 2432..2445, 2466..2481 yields 1.98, 99.1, 117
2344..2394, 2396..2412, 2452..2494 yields 0.83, 104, 114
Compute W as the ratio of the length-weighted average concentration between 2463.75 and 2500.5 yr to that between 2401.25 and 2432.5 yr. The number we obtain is 1.19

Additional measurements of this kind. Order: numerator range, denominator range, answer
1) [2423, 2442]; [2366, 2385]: 0.79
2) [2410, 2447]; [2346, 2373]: 0.88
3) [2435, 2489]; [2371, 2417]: 1.07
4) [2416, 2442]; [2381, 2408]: 0.87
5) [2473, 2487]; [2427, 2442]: 1.45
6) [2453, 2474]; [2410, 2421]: 1.10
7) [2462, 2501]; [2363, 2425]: 1.10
